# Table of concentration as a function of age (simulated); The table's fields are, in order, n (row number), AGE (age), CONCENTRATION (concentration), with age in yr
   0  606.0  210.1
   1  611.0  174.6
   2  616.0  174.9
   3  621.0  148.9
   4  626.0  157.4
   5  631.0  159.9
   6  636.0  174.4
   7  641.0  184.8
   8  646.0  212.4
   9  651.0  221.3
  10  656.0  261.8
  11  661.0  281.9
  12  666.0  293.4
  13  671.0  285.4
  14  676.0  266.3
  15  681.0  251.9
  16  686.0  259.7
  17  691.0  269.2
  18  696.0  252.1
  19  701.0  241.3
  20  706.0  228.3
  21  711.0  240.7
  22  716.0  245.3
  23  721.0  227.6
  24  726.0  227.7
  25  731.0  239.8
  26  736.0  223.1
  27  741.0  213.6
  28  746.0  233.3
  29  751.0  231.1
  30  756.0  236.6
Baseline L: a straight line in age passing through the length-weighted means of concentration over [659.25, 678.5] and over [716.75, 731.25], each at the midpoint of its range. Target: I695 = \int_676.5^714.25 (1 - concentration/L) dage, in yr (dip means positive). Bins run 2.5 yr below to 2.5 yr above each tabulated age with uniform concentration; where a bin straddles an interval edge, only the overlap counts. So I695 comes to 1.2 yr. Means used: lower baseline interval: 282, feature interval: 250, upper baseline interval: 232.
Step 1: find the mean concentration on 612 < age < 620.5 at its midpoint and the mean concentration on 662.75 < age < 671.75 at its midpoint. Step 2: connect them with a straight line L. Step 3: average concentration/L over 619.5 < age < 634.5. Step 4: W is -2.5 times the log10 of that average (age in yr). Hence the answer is 0.23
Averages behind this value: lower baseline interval 169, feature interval 157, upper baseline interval 290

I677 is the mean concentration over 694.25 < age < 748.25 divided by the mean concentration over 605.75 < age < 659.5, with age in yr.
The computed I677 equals 1.23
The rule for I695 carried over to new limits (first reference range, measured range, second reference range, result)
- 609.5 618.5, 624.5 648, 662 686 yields 3.8 yr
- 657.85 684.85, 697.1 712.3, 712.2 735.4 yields 0.7 yr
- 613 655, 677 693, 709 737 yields -3.7 yr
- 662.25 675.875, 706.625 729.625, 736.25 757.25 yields 1.3 yr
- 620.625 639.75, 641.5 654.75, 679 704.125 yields -1.8 yr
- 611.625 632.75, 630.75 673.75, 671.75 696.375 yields -4.5 yr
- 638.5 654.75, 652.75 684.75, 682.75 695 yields -4.7 yr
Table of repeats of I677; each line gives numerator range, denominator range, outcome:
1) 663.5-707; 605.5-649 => 1.48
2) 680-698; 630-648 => 1.41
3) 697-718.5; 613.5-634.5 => 1.49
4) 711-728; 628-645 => 1.33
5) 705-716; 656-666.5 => 0.85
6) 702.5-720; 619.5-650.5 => 1.34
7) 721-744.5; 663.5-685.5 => 0.83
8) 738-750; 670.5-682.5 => 0.84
